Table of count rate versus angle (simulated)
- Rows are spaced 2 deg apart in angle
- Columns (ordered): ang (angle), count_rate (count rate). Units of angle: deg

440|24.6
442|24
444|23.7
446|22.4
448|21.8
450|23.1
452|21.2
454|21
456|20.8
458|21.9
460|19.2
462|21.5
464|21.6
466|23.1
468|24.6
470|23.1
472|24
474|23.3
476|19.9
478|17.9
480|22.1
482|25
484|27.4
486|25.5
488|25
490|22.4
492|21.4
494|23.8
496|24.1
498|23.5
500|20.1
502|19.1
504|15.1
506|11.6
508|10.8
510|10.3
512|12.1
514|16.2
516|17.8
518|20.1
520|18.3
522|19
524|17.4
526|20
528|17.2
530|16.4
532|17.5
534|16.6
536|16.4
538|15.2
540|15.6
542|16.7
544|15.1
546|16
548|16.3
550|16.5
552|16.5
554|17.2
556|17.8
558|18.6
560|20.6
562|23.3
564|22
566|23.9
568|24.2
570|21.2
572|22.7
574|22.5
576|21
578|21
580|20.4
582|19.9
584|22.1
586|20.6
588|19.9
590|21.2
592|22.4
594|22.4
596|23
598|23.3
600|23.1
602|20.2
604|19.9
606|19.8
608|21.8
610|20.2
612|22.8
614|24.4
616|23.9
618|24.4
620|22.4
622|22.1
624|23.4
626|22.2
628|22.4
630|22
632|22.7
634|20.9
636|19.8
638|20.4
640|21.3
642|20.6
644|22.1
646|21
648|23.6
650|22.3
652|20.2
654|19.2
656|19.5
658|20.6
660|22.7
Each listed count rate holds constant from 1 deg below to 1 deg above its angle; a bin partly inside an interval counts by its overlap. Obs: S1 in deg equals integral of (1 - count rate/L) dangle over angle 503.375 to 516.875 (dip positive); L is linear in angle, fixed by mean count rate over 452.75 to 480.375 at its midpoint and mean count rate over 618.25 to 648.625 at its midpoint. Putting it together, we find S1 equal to 5.22 deg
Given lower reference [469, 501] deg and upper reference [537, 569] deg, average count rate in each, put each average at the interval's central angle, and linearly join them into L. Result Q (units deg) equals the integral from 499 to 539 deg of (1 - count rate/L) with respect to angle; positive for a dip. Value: 8.37 deg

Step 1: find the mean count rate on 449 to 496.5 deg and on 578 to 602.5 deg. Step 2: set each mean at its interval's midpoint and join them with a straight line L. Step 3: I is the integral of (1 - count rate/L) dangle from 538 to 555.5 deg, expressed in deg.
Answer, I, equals 4.6 deg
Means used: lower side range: 22.6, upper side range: 21.5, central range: 16.2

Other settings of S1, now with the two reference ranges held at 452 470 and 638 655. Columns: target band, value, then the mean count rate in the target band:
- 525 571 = 6.9 deg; 18.3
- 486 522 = 5.1 deg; 18.6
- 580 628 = -1.3 deg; 21.9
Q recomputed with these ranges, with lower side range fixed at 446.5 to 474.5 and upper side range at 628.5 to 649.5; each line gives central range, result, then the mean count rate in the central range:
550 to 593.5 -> 1.8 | 20.8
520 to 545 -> 5.6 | 17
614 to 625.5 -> -0.9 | 23.3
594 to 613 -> 0.0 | 21.6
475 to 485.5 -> -0.3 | 22.6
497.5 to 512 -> 4.4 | 15.3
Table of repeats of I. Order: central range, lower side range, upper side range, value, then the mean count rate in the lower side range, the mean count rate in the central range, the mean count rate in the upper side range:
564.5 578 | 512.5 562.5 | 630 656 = -2.8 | 17.4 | 22.4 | 21.1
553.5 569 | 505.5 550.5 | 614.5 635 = -2.3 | 16.1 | 21.1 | 22.7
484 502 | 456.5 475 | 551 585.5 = -1.0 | 22.4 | 23.2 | 20.9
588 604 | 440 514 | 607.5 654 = -0.1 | 21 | 21.9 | 22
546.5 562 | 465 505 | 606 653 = 3.0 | 22.5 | 18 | 22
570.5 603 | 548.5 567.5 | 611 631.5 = -0.7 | 19.6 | 21.6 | 23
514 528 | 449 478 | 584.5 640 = 2.2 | 21.9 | 18.5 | 21.9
